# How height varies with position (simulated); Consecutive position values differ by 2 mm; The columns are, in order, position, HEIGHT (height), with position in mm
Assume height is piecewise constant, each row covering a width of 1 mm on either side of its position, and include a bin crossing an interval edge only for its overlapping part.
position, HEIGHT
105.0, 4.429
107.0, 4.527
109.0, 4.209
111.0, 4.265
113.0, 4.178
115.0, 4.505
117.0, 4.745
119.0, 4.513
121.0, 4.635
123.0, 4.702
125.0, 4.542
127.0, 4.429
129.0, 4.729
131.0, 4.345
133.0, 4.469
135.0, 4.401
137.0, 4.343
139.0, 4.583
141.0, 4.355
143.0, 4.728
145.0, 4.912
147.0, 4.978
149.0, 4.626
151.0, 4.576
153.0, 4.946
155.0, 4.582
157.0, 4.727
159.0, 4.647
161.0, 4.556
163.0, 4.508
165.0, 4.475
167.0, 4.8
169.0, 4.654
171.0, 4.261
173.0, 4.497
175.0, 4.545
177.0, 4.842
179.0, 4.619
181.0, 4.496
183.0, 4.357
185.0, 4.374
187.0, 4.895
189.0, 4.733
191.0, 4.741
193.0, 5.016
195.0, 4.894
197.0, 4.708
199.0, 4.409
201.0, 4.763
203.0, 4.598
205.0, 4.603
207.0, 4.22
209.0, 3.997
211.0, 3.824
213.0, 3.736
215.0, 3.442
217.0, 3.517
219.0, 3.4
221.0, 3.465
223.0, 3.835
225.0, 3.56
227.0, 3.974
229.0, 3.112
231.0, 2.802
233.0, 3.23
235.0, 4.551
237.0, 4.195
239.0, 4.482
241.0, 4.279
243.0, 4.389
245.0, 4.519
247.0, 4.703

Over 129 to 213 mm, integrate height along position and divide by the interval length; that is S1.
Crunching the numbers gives 4.57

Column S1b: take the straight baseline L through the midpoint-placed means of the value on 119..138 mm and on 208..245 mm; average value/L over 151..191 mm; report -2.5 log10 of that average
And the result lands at -0.10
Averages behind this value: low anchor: 4.51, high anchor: 3.79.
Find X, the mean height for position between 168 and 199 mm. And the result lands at 4.63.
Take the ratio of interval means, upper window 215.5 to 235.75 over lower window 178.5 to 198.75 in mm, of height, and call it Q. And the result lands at 0.8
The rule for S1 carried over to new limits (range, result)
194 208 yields 4.6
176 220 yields 4.37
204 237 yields 3.72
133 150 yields 4.61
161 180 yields 4.58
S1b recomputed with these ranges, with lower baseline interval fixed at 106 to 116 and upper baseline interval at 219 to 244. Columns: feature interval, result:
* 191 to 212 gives -0.148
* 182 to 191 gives -0.152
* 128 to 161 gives -0.107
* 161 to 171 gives -0.119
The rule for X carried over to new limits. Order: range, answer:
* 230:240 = 3.85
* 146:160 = 4.73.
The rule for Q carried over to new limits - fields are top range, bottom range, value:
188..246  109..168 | 0.90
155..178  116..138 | 1.01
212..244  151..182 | 0.81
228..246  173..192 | 0.86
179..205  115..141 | 1.03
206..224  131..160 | 0.80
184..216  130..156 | 0.96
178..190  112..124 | 1.01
